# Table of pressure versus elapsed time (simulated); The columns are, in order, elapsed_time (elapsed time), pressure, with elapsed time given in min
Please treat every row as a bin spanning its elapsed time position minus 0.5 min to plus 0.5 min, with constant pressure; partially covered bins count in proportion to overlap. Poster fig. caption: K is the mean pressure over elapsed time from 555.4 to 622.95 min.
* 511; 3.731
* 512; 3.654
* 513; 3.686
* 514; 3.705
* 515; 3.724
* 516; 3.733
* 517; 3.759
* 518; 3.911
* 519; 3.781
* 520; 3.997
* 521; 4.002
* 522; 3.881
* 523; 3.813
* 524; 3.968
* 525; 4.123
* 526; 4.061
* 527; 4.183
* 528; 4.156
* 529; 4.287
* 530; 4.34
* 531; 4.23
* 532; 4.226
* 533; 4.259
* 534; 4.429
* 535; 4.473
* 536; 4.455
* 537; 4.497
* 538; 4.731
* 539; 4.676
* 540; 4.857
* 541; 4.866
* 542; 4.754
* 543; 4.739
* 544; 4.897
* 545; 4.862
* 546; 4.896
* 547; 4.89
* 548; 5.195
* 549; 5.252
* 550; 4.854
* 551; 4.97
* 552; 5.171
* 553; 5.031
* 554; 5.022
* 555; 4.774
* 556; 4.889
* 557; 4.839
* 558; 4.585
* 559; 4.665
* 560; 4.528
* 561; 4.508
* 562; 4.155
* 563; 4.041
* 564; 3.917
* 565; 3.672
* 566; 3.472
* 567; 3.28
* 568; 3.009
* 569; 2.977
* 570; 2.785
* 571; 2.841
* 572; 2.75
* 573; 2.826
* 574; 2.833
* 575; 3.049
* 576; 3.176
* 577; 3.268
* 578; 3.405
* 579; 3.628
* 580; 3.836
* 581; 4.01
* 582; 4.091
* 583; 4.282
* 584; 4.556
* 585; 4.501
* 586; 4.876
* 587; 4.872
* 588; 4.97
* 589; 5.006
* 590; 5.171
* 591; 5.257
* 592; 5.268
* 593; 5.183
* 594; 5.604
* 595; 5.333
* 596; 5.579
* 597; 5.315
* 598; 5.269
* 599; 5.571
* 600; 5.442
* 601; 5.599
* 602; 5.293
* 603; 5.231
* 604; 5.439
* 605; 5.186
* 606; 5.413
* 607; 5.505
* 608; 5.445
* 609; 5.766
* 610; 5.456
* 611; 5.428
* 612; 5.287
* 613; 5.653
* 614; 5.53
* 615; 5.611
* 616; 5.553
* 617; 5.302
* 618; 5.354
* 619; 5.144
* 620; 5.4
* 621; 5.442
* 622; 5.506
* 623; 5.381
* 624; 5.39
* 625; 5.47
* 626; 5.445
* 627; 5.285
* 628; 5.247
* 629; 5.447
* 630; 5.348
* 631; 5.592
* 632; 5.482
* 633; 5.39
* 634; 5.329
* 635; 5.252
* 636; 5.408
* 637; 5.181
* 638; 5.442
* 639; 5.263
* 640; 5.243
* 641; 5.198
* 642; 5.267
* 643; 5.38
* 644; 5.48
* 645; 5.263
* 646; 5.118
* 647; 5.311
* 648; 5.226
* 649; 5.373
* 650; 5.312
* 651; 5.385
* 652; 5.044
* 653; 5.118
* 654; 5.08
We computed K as 4.64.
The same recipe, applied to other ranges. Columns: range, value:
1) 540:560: 4.89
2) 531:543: 4.56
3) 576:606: 4.84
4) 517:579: 4.17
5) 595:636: 5.42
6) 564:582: 3.27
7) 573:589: 3.95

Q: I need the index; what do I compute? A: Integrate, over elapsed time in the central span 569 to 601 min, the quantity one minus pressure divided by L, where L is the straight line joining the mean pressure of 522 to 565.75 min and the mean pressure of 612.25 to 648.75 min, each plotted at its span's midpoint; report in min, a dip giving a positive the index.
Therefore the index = 4.0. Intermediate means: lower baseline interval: 4.54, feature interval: 4.34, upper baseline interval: 5.37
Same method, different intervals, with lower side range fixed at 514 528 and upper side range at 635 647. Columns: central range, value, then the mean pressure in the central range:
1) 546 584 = 3.19 min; 4.03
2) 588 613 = -2.82 min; 5.37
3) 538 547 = -1.41 min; 4.82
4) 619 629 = -0.56 min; 5.39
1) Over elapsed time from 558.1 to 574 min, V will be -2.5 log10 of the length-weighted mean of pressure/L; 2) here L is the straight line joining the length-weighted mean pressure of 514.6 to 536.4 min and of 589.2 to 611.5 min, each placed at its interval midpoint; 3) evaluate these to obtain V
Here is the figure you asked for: 0.32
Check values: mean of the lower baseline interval 4.08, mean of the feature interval 3.56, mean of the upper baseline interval 5.39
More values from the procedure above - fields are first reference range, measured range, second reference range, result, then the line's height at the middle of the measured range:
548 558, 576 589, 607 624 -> 0.236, 5.2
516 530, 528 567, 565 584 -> -0.236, 3.69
